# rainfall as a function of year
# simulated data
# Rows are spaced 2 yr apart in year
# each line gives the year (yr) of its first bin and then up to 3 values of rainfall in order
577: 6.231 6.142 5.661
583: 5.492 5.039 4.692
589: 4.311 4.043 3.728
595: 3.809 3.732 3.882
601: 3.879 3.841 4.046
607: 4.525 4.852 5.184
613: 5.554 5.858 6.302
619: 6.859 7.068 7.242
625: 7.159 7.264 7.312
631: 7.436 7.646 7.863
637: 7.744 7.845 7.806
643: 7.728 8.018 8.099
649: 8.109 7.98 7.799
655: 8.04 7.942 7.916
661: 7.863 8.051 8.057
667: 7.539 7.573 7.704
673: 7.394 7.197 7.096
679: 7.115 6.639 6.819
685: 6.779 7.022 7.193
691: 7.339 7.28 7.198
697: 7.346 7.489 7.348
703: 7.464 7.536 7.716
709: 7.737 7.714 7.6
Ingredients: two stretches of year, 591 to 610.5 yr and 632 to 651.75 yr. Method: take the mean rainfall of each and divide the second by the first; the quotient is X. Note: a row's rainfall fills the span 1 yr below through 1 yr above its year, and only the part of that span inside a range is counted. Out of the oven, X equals 1.9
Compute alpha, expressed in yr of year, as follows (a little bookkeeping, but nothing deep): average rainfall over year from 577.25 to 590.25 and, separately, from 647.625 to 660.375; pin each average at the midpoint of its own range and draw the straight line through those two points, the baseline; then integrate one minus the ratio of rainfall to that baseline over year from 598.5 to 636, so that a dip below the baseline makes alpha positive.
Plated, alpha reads 3.4 yr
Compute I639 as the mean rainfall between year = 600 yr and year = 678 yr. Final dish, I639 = 7.01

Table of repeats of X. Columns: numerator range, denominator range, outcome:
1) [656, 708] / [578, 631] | 1.39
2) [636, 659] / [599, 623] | 1.50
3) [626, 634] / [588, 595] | 1.86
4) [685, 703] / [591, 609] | 1.82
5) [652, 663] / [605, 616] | 1.56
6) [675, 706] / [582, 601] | 1.68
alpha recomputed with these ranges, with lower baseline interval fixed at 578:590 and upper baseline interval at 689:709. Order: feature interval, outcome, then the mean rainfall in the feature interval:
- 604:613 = 1.49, 4.75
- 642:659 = -3.85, 7.96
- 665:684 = -0.91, 7.27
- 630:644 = -3.34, 7.72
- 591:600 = 2.69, 3.82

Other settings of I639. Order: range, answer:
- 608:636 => 6.69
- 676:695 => 7.04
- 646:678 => 7.77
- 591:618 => 4.53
